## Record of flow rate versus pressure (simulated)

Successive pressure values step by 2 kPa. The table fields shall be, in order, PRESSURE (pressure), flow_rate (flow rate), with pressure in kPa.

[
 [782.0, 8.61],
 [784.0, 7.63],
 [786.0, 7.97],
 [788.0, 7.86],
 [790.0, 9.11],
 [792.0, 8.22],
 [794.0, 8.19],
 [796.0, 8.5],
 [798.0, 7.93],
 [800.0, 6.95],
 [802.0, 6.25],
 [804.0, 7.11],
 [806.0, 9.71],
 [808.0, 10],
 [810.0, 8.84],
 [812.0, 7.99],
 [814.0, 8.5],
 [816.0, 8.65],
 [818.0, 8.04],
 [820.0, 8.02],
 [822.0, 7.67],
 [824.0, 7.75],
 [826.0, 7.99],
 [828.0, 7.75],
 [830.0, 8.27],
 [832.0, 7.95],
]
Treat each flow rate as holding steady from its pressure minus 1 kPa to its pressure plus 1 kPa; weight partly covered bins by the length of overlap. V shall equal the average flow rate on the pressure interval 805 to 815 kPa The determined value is 9.01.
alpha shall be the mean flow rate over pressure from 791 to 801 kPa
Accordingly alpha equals 7.96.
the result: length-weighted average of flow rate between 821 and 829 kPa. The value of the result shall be 7.79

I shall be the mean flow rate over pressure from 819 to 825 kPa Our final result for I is 7.81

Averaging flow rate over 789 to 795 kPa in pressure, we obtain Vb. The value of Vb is 8.51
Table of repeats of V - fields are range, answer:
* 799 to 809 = 8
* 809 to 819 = 8.4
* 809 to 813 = 8.41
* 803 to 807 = 8.41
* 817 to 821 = 8.03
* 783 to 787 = 7.8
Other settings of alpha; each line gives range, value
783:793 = 8.16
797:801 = 7.44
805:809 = 9.86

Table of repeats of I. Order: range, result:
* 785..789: 7.92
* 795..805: 7.35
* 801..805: 6.68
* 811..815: 8.25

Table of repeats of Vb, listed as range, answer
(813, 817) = 8.57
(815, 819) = 8.34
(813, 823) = 8.18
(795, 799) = 8.21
